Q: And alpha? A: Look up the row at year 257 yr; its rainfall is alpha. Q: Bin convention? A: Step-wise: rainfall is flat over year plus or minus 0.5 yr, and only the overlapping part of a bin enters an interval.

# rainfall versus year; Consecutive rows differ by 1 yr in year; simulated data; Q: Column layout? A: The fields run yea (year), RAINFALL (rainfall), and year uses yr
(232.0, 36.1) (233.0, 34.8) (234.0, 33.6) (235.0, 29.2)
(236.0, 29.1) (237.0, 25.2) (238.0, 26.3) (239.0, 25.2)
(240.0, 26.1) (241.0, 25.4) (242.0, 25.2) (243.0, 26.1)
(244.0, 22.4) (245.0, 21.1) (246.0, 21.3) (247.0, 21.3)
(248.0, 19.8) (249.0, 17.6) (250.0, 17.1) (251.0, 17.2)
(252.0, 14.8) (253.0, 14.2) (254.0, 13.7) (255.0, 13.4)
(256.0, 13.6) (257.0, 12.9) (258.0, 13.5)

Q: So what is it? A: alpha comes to 12.9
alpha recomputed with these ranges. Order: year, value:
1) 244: 22.4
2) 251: 17.2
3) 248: 19.8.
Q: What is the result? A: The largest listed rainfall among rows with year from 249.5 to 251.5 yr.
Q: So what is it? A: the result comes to 17.2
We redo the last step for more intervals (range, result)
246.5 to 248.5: 21.3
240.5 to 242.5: 25.4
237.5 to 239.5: 26.3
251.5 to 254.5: 14.8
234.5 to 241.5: 29.2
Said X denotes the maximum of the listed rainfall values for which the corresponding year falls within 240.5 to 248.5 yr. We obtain 26.1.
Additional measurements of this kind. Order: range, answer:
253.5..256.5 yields 13.7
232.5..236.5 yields 34.8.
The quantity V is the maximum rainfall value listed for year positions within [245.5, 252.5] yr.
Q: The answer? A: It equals 21.3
